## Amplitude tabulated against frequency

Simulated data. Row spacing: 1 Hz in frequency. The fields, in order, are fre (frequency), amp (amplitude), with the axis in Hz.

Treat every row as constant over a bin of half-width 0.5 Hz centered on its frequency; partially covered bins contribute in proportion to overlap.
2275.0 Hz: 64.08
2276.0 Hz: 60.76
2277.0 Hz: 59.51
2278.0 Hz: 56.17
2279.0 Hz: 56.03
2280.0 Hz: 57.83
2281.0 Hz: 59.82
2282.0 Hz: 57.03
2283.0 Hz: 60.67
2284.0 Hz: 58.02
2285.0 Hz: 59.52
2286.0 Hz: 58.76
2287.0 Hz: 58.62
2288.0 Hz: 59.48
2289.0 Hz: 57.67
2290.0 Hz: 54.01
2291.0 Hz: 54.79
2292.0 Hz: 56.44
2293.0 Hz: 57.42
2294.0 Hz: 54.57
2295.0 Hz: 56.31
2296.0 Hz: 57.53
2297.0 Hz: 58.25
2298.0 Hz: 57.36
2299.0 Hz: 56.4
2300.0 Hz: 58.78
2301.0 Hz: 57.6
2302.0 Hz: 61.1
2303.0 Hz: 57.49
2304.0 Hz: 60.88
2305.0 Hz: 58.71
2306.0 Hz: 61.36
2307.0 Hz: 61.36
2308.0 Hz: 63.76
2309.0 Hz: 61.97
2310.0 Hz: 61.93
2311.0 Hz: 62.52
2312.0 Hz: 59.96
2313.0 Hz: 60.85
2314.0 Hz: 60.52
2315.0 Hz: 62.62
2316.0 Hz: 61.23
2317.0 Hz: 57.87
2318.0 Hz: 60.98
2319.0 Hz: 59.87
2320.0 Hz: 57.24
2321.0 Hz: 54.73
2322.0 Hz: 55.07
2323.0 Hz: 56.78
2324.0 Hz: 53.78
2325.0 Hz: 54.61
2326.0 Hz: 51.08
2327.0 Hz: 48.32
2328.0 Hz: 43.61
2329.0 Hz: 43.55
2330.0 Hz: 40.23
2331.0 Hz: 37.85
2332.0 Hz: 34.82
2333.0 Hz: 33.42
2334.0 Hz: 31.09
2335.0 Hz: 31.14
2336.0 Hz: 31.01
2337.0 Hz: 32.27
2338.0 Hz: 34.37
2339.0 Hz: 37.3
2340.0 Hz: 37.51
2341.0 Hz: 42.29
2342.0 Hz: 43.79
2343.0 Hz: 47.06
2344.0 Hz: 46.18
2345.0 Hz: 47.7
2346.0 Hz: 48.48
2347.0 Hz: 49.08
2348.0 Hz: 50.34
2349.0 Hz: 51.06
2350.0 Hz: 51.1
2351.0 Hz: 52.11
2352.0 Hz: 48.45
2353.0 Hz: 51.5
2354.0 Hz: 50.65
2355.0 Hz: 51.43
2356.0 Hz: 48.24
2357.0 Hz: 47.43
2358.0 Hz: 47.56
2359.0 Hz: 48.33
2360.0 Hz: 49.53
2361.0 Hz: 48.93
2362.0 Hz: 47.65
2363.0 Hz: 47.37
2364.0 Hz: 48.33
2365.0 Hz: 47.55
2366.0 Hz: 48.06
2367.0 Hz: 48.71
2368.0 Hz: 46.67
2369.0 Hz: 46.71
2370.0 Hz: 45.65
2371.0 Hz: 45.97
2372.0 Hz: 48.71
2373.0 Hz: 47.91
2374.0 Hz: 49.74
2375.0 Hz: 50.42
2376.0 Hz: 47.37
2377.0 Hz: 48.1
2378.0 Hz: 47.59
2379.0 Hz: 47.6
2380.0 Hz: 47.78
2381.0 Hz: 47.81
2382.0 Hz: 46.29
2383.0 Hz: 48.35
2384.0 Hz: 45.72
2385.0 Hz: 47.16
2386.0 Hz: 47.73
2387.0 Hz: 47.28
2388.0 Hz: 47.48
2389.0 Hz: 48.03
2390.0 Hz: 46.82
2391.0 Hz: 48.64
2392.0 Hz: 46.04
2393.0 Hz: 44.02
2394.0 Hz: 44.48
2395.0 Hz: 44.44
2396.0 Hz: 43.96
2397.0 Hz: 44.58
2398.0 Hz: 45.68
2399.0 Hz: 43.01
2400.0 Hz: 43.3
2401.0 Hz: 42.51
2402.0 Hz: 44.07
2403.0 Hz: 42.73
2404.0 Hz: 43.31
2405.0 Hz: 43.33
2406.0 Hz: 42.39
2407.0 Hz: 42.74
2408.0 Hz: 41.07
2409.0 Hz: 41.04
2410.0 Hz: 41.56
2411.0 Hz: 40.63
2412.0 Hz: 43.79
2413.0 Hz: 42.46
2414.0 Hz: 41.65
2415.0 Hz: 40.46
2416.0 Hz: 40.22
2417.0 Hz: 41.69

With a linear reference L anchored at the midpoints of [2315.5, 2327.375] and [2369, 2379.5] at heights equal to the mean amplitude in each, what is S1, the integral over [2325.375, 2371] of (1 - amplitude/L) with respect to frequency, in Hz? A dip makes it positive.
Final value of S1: 6.0 Hz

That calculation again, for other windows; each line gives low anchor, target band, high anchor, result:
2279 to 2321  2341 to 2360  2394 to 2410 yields 0.87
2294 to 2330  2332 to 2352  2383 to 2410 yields 4.07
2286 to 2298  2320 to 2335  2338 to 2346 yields 0.52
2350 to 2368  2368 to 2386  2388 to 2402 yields -0.21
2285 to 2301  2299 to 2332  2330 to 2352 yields -4.09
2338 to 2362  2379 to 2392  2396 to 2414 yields -0.86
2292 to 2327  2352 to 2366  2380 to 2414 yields 0.51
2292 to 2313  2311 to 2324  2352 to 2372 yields -0.56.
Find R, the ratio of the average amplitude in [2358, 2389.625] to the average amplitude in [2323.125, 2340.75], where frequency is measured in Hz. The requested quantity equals 1.19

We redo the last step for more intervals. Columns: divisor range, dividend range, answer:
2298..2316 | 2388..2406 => 0.74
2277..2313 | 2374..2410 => 0.78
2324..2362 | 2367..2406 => 1.04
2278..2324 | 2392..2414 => 0.74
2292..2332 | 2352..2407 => 0.83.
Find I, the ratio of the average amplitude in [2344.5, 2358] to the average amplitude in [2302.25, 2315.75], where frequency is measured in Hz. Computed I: 0.8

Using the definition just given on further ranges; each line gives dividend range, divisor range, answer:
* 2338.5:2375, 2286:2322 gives 0.81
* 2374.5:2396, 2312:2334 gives 0.91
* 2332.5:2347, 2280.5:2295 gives 0.68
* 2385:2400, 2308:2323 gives 0.77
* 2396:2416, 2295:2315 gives 0.71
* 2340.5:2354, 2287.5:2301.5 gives 0.85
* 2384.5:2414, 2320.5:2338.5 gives 1.04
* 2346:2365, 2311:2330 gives 0.89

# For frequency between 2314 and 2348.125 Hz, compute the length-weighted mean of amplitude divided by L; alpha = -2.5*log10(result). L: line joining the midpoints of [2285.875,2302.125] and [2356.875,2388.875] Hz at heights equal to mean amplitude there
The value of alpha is 0.14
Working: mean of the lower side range 57.2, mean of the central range 46.6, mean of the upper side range 47.7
